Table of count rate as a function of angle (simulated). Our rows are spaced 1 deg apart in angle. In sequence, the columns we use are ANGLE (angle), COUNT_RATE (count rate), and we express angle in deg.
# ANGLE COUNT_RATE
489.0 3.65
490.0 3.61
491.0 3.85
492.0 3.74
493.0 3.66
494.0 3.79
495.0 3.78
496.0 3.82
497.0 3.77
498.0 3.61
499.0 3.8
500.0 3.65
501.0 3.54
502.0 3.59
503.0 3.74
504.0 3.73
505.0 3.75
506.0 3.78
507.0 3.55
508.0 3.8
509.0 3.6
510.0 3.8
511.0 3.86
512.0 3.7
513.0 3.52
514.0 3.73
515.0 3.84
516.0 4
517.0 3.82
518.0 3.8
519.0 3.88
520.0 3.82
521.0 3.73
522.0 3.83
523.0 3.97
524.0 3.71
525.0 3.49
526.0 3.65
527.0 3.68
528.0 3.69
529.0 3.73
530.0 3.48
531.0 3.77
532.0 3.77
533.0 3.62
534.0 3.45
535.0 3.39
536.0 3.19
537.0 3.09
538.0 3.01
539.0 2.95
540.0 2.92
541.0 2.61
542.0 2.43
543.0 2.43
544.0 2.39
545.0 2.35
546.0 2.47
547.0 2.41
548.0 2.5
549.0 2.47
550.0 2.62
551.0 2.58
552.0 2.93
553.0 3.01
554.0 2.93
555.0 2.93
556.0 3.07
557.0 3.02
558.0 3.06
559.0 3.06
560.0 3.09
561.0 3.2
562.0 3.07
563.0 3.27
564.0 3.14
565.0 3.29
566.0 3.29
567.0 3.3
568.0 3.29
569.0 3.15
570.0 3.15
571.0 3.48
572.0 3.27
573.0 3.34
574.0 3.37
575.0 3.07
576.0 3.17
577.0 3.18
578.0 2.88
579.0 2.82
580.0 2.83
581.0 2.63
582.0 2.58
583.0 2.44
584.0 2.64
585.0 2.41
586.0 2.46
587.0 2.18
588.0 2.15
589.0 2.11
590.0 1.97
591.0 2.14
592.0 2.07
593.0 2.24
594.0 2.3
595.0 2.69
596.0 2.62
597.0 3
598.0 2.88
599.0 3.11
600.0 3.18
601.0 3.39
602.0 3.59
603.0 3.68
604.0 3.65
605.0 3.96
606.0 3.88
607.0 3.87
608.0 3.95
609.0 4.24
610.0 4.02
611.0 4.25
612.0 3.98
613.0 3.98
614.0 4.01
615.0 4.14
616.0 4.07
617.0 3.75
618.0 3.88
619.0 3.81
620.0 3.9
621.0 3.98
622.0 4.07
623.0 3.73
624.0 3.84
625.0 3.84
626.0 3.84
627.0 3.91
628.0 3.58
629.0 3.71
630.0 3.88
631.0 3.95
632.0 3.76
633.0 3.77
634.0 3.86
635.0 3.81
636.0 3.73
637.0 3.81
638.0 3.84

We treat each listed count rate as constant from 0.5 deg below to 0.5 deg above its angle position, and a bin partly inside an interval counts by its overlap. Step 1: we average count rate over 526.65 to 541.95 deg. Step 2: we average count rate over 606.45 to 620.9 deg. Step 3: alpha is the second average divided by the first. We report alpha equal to 1.2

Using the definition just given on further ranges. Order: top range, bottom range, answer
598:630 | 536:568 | 1.33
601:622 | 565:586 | 1.30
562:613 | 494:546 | 0.88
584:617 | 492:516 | 0.86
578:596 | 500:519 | 0.65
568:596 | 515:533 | 0.72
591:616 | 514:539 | 0.95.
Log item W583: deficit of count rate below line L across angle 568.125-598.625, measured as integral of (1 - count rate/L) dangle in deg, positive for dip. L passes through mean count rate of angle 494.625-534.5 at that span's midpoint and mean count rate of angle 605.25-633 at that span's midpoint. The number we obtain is 8.97 deg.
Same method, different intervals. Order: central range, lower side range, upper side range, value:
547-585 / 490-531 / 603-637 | 8.2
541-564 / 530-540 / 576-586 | 2.3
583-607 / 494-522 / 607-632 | 6.6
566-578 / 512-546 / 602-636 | 1.3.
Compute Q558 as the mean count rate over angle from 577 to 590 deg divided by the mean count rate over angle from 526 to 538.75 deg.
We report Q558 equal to 0.72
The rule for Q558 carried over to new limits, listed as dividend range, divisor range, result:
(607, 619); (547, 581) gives 1.32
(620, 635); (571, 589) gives 1.38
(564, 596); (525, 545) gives 0.86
